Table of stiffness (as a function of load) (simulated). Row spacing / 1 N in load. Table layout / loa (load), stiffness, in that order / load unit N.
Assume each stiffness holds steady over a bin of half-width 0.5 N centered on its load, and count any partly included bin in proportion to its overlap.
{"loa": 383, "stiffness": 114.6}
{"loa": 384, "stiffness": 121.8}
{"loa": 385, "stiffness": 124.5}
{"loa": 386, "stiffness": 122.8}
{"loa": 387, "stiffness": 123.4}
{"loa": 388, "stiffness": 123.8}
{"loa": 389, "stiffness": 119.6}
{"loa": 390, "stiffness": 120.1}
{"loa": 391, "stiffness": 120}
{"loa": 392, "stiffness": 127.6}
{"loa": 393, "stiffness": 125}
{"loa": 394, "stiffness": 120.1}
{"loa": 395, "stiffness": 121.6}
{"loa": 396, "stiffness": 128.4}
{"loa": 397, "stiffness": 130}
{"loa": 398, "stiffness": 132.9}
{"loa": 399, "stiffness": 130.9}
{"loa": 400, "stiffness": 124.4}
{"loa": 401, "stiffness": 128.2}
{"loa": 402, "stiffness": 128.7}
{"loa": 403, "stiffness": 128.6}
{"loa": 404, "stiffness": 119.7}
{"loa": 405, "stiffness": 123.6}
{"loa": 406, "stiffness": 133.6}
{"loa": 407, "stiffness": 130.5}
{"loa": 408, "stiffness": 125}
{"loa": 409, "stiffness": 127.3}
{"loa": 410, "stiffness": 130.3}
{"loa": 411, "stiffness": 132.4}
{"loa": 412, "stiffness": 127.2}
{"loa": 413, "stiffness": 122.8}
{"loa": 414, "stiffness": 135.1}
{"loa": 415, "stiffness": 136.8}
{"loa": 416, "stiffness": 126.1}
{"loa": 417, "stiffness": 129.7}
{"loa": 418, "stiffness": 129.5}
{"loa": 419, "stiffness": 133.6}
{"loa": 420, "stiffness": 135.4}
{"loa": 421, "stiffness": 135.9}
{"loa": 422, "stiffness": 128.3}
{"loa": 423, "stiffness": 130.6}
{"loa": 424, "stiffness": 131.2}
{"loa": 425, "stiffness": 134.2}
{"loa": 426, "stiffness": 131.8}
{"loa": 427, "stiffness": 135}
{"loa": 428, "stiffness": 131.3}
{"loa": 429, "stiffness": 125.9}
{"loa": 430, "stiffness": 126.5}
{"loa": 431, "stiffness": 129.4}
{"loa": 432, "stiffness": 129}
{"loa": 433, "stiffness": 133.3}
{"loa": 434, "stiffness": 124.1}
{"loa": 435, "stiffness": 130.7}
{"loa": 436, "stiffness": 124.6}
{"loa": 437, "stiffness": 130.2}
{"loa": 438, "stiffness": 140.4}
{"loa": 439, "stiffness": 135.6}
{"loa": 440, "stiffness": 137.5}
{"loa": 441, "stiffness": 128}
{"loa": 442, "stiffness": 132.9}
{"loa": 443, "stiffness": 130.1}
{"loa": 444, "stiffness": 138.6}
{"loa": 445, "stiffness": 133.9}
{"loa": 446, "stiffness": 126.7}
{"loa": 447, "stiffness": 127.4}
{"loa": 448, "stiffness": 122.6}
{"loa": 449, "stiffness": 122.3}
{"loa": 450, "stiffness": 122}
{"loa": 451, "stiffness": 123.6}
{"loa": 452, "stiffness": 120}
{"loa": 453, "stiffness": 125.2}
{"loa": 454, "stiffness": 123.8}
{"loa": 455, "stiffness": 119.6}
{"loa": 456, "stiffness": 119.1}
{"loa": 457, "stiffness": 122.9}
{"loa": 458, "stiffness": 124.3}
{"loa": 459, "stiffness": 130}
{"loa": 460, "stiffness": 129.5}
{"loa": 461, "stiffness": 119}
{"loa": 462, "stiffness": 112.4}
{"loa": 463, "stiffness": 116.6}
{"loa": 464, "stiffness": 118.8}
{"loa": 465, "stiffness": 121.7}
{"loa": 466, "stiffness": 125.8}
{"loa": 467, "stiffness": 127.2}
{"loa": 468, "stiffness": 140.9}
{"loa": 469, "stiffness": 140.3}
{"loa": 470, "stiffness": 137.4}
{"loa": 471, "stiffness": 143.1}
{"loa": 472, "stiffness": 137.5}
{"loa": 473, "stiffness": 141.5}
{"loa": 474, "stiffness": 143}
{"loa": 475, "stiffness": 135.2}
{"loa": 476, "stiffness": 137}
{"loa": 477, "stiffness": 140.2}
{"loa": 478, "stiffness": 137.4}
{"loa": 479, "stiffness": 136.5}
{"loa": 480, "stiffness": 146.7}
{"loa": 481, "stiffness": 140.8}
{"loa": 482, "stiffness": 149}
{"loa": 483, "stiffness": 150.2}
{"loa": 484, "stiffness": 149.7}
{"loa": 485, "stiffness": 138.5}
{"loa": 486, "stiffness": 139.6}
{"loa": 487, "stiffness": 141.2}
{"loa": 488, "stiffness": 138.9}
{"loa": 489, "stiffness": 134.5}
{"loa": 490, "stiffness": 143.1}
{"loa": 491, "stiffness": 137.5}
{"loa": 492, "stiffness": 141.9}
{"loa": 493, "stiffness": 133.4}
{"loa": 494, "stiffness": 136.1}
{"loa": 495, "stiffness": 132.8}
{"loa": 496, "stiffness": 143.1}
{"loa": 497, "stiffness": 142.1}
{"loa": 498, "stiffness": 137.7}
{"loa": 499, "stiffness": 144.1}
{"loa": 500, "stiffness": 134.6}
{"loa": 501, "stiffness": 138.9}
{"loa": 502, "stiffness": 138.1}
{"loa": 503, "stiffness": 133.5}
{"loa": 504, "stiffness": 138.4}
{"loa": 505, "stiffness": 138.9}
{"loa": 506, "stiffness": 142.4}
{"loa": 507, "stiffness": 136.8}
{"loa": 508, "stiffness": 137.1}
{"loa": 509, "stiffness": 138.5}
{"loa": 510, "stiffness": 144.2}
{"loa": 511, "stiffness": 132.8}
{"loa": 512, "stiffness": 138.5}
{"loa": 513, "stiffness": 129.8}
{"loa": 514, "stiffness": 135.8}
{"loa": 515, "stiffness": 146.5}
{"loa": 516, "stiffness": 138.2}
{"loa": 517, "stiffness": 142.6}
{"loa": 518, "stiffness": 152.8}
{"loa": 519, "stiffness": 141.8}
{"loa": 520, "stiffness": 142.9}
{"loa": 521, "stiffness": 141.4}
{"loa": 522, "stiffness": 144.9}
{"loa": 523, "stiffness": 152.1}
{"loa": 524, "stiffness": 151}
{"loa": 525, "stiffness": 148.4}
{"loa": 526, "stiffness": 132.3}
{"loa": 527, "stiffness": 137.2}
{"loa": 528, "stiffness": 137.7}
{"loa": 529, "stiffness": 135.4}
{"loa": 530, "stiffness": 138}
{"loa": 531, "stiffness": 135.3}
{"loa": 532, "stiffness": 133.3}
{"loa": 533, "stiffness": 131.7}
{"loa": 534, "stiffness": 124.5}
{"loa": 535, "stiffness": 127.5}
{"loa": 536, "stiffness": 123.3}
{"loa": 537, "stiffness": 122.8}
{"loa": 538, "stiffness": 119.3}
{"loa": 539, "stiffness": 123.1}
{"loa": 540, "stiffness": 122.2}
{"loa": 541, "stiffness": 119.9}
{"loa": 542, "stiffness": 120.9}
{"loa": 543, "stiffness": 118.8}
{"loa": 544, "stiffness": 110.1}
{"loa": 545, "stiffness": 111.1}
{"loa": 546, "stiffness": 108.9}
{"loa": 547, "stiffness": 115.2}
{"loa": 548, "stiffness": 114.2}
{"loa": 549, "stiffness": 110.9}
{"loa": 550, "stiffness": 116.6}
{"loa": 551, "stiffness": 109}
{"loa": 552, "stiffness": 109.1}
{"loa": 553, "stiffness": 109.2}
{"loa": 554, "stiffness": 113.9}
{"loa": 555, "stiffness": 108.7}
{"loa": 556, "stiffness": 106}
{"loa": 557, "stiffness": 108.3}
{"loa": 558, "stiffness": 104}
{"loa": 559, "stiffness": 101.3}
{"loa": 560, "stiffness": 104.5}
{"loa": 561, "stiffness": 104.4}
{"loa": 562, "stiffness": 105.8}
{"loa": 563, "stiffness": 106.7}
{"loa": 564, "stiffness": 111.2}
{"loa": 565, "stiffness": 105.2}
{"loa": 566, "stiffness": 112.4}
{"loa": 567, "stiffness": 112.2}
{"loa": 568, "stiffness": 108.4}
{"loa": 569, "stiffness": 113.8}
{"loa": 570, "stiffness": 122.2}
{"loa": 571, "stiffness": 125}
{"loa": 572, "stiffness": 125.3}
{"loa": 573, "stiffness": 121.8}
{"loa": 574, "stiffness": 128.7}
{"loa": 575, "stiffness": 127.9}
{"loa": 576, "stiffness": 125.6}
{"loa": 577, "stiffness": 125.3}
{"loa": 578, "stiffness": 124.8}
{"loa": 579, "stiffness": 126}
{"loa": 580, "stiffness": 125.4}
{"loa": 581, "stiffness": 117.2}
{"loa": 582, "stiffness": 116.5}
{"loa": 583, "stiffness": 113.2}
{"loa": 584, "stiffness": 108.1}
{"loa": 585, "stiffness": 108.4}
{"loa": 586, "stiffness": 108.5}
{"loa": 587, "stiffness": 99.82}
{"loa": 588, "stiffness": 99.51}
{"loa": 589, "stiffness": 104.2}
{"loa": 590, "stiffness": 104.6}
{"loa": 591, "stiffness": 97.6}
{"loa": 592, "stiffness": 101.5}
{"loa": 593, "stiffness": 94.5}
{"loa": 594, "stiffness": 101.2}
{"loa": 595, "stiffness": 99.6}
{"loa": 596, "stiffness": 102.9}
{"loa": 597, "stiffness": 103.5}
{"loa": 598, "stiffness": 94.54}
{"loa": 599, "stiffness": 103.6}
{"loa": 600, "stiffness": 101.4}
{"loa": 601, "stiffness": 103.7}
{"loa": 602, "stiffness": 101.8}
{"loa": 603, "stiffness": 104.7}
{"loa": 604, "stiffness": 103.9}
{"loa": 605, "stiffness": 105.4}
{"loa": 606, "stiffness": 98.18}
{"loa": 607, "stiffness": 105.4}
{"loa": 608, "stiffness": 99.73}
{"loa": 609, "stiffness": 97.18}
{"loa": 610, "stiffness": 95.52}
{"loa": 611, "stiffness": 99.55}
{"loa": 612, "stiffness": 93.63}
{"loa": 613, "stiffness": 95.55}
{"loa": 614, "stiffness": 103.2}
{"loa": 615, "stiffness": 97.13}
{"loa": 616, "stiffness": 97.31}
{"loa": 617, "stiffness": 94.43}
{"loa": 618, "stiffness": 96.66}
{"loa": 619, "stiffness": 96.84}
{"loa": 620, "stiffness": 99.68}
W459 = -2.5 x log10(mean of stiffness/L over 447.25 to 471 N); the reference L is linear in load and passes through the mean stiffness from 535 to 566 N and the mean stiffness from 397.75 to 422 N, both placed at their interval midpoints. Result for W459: -0.01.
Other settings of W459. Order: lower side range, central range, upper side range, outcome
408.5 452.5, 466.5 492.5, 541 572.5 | -0.145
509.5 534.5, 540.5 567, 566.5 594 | 0.142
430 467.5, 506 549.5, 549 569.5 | -0.161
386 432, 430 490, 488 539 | 0.008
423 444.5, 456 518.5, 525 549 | -0.072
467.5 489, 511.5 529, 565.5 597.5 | -0.099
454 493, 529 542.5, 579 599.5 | -0.068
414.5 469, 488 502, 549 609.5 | -0.147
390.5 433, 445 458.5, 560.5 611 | 0.008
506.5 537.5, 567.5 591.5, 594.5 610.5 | -0.037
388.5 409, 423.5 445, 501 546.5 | -0.028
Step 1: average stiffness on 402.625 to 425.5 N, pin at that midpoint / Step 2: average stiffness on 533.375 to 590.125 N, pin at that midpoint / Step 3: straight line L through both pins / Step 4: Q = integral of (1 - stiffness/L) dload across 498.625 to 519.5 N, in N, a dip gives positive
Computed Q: -3.3 N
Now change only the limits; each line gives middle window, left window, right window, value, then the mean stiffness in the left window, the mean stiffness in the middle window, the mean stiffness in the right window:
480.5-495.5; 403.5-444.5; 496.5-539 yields -0.57 N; 131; 140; 138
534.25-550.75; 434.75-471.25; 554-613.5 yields -0.51 N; 128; 118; 108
